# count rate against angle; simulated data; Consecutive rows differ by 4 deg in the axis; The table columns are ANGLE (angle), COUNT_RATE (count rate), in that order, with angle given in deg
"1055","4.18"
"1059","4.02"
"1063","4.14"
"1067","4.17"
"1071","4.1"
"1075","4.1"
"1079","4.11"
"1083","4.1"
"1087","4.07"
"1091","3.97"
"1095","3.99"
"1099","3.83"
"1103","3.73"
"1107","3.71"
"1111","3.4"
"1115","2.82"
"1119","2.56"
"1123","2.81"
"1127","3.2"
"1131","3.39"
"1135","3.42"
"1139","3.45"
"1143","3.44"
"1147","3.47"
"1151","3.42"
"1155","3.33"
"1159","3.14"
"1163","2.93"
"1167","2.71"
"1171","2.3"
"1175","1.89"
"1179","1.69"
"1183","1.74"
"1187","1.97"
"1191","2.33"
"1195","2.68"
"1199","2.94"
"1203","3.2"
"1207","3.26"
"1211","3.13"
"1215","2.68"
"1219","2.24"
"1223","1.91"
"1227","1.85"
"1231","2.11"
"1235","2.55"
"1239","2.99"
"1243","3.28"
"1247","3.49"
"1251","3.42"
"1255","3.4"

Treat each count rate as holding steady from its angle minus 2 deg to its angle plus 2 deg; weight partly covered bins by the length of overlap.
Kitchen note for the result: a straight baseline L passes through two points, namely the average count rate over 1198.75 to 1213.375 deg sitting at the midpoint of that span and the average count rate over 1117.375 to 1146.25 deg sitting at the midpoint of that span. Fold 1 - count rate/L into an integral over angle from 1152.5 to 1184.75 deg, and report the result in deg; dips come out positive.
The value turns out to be 7.0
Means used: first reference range 3.2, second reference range 3.14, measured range 2.49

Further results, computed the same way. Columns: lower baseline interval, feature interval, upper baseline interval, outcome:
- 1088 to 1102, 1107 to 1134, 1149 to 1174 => 3.4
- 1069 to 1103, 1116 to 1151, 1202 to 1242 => 2.9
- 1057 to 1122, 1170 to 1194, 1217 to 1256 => 8.5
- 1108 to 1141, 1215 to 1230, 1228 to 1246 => 3.7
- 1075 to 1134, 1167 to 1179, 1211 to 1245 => 3.4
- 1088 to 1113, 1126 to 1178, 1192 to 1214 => 5.3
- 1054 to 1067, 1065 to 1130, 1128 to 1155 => 2.5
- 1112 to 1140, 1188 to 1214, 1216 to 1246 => -2.4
